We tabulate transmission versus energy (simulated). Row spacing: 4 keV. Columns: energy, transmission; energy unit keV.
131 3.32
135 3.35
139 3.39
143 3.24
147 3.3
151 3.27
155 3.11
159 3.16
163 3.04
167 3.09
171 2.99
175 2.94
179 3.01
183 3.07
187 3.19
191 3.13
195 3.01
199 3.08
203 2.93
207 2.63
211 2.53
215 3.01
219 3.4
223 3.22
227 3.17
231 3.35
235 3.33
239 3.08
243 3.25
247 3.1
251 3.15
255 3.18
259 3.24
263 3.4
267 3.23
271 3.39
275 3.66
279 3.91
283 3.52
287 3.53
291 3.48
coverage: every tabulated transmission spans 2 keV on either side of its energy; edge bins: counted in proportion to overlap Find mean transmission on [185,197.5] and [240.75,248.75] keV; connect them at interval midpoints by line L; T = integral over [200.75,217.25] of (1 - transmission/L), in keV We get 1.80 keV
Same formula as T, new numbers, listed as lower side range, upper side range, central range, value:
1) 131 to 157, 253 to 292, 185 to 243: 5.0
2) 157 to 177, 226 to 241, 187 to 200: 0.1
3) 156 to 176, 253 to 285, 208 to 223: 1.2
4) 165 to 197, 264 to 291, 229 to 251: 0.8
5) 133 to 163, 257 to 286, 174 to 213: 4.4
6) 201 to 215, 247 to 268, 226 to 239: -1.2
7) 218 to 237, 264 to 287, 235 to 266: 1.8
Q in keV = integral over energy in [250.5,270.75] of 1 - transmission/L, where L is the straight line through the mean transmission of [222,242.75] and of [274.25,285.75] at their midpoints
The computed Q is 1.4 keV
